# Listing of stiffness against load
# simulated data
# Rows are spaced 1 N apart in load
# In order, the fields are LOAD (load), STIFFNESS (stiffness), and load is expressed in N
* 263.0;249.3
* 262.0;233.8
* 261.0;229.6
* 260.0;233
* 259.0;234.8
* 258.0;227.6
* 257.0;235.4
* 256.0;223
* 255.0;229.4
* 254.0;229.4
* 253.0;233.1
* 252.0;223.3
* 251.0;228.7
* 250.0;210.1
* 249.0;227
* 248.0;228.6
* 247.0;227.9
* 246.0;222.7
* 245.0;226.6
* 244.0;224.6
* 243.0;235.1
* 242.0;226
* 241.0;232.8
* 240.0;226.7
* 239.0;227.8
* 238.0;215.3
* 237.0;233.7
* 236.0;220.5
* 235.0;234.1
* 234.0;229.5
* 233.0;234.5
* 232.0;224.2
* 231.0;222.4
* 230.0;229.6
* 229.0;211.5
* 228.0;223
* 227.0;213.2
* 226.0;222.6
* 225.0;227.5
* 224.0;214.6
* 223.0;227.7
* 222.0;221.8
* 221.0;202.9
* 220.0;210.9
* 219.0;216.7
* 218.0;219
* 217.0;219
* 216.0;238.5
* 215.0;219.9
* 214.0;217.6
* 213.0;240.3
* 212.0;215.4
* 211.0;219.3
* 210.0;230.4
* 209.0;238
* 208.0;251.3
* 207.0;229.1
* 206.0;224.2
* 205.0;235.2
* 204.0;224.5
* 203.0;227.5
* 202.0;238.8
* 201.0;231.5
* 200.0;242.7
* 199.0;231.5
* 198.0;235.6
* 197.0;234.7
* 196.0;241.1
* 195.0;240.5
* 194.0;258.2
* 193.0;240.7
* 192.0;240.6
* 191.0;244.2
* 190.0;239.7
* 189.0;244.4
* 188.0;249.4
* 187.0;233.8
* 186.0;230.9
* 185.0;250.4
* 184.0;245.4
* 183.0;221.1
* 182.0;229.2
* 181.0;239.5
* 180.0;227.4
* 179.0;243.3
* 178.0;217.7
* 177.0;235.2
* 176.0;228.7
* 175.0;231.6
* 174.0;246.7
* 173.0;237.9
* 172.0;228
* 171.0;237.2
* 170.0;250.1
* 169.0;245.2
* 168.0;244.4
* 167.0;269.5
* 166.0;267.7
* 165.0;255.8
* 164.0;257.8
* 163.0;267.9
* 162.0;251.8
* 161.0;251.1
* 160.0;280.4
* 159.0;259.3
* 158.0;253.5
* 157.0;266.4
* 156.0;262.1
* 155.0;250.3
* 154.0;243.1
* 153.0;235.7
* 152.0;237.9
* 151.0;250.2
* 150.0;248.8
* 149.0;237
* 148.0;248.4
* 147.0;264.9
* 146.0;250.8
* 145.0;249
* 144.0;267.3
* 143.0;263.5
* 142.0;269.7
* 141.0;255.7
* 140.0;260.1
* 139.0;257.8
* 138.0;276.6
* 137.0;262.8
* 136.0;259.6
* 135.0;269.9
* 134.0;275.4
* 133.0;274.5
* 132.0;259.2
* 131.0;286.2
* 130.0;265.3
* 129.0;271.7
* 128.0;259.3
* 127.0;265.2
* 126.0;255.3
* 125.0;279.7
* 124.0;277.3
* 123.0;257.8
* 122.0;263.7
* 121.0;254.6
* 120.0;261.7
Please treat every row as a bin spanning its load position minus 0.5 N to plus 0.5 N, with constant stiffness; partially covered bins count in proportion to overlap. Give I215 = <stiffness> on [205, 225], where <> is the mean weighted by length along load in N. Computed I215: 224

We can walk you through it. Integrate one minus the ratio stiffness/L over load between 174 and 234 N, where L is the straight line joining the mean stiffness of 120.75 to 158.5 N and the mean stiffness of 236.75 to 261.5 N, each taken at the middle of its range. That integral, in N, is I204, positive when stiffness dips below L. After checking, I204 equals 2.6 N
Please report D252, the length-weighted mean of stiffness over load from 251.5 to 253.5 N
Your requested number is 228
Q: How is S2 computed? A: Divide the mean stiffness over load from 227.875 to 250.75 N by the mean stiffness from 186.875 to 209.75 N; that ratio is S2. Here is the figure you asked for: 0.95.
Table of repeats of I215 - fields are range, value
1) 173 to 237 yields 231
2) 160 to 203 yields 242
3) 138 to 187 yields 249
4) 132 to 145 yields 265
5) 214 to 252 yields 224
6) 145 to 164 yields 253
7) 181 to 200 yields 240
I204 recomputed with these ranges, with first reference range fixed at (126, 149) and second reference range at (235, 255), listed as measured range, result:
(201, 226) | 1.3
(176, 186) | 0.6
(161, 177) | 0.3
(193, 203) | 0.2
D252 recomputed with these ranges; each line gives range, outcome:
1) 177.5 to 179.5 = 230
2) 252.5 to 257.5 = 230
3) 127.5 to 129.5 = 266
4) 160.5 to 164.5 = 257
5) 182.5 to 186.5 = 237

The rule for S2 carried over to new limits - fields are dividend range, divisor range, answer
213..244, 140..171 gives 0.88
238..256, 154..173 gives 0.89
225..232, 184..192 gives 0.91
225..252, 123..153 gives 0.86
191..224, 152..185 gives 0.93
